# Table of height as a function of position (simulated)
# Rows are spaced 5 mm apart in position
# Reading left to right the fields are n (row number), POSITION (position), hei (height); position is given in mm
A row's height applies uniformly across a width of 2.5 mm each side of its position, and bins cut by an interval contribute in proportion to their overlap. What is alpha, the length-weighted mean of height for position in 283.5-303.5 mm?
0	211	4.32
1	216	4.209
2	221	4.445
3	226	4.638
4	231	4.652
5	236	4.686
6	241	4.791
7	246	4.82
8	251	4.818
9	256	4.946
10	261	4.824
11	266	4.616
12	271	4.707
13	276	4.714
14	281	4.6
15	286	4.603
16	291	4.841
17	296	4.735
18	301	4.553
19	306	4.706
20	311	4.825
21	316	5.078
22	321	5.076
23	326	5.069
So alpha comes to 4.68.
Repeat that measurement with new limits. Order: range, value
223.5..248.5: 4.72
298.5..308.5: 4.63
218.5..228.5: 4.54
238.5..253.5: 4.81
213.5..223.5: 4.33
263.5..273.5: 4.66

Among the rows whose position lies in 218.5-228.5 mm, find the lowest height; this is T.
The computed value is 4.445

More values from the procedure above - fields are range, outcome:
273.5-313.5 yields 4.553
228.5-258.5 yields 4.652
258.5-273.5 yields 4.616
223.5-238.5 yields 4.638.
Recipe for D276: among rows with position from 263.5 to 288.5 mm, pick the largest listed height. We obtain 4.714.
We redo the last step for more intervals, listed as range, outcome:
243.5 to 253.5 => 4.82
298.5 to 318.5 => 5.078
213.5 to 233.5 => 4.652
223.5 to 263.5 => 4.946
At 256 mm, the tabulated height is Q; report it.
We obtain 4.946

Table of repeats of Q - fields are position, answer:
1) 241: 4.791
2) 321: 5.076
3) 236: 4.686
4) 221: 4.445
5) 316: 5.078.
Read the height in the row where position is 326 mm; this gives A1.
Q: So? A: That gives 5.069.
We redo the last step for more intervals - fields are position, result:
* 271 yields 4.707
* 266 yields 4.616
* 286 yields 4.603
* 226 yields 4.638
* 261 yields 4.824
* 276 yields 4.714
